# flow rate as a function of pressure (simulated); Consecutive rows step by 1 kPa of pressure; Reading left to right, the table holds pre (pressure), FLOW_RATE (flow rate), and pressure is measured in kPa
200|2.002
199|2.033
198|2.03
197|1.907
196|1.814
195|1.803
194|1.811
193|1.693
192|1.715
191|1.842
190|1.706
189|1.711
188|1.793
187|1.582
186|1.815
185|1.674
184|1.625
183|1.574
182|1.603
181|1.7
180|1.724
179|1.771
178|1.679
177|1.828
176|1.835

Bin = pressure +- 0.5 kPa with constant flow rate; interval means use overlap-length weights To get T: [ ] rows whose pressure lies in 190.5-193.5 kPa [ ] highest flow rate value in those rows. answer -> 1.842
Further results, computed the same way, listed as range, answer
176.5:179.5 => 1.828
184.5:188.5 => 1.815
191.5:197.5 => 1.907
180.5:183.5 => 1.7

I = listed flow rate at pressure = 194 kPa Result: 1.811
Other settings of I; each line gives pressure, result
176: 1.835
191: 1.842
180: 1.724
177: 1.828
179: 1.771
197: 1.907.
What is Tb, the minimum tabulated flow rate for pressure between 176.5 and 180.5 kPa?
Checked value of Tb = 1.679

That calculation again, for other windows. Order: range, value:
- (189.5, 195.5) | 1.693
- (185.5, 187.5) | 1.582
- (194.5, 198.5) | 1.803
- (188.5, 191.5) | 1.706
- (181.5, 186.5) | 1.574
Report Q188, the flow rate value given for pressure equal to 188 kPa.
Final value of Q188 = 1.793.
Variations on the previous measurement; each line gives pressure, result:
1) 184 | 1.625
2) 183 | 1.574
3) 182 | 1.603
